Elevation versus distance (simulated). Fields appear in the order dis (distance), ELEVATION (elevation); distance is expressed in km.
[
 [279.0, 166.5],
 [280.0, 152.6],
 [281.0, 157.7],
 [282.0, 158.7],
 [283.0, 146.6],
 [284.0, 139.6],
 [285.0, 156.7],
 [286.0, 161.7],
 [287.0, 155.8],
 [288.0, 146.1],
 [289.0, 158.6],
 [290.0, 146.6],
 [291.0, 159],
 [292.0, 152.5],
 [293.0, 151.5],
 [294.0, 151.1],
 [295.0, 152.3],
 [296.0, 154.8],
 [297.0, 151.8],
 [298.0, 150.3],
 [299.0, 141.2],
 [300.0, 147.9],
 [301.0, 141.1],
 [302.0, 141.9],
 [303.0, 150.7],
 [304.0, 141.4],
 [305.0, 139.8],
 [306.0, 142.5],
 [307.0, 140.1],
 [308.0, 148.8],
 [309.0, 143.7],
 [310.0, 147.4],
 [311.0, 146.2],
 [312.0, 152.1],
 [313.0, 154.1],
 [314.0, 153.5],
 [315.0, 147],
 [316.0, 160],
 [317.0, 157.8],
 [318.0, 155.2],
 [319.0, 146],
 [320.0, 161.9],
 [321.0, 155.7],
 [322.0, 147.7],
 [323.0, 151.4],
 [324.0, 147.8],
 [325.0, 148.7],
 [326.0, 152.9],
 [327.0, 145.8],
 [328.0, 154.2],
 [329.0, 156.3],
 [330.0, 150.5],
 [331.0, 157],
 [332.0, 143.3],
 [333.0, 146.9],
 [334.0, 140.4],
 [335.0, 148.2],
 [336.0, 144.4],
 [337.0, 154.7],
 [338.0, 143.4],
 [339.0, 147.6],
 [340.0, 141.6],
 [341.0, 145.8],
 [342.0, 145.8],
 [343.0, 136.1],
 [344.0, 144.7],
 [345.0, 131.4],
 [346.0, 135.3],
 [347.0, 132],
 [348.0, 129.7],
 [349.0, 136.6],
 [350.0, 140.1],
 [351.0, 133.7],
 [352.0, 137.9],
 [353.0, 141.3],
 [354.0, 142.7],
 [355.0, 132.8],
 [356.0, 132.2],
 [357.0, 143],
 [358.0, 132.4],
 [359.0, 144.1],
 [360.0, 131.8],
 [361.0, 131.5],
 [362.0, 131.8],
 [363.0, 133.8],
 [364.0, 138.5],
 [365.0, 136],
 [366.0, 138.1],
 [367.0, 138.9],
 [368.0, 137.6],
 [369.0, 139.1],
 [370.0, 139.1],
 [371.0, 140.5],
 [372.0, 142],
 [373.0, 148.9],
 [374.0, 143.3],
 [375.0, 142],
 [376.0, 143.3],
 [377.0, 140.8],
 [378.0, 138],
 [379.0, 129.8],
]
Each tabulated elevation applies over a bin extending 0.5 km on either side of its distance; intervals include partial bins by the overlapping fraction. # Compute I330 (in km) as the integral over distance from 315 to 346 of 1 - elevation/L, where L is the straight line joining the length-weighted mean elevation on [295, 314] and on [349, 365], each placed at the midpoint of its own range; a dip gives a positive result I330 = -1.5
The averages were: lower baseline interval 147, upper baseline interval 136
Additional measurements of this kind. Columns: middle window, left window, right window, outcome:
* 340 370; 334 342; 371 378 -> 1.5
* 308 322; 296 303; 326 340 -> -0.4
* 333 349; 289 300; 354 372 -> 0.0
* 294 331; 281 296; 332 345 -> -0.2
